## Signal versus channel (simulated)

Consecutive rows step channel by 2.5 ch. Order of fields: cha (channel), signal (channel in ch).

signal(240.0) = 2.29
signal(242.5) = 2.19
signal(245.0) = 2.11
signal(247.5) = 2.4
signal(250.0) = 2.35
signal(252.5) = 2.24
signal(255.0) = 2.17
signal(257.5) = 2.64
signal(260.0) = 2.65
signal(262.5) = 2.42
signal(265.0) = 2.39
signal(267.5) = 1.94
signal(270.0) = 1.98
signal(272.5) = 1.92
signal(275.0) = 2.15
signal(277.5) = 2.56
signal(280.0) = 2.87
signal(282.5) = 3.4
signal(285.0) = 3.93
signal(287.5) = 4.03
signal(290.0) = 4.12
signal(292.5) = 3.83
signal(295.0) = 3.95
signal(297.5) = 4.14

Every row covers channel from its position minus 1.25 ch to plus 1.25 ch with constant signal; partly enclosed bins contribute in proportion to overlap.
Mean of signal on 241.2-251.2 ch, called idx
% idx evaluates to 2.26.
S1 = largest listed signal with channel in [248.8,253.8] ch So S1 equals 2.35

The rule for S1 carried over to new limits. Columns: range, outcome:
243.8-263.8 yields 2.65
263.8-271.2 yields 2.39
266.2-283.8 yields 3.4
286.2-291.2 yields 4.12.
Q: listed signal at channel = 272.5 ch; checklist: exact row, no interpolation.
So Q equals 1.92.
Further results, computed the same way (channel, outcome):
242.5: 2.19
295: 3.95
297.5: 4.14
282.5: 3.4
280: 2.87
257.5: 2.64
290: 4.12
